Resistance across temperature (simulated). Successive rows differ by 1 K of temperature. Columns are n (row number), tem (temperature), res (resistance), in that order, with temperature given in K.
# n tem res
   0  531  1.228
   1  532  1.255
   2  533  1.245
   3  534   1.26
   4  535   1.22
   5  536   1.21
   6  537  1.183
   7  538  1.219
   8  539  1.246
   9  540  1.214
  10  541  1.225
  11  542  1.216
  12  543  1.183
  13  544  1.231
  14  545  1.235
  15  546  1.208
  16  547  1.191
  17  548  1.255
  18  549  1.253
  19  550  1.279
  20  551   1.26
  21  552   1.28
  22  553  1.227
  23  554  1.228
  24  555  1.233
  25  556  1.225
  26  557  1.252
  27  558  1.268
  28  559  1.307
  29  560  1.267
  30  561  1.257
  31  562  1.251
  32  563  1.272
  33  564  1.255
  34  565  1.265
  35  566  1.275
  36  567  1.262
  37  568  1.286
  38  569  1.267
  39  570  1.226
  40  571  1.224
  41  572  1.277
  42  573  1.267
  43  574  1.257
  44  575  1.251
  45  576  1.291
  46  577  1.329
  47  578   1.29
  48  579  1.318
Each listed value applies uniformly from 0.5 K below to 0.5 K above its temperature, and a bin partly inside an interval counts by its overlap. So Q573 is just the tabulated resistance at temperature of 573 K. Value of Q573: 1.267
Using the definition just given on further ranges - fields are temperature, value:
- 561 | 1.257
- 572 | 1.277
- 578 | 1.29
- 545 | 1.235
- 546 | 1.208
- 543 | 1.183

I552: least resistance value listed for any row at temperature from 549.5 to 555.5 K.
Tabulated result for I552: 1.227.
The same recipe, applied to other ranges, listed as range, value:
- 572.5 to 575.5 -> 1.251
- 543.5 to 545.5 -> 1.231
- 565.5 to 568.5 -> 1.262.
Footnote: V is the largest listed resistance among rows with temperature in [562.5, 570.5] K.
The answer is 1.286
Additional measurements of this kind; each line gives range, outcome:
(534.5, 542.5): 1.246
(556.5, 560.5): 1.307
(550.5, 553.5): 1.28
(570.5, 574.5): 1.277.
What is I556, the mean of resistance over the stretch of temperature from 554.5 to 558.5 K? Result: 1.24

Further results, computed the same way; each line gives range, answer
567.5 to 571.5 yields 1.25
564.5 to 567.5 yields 1.27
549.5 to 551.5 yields 1.27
